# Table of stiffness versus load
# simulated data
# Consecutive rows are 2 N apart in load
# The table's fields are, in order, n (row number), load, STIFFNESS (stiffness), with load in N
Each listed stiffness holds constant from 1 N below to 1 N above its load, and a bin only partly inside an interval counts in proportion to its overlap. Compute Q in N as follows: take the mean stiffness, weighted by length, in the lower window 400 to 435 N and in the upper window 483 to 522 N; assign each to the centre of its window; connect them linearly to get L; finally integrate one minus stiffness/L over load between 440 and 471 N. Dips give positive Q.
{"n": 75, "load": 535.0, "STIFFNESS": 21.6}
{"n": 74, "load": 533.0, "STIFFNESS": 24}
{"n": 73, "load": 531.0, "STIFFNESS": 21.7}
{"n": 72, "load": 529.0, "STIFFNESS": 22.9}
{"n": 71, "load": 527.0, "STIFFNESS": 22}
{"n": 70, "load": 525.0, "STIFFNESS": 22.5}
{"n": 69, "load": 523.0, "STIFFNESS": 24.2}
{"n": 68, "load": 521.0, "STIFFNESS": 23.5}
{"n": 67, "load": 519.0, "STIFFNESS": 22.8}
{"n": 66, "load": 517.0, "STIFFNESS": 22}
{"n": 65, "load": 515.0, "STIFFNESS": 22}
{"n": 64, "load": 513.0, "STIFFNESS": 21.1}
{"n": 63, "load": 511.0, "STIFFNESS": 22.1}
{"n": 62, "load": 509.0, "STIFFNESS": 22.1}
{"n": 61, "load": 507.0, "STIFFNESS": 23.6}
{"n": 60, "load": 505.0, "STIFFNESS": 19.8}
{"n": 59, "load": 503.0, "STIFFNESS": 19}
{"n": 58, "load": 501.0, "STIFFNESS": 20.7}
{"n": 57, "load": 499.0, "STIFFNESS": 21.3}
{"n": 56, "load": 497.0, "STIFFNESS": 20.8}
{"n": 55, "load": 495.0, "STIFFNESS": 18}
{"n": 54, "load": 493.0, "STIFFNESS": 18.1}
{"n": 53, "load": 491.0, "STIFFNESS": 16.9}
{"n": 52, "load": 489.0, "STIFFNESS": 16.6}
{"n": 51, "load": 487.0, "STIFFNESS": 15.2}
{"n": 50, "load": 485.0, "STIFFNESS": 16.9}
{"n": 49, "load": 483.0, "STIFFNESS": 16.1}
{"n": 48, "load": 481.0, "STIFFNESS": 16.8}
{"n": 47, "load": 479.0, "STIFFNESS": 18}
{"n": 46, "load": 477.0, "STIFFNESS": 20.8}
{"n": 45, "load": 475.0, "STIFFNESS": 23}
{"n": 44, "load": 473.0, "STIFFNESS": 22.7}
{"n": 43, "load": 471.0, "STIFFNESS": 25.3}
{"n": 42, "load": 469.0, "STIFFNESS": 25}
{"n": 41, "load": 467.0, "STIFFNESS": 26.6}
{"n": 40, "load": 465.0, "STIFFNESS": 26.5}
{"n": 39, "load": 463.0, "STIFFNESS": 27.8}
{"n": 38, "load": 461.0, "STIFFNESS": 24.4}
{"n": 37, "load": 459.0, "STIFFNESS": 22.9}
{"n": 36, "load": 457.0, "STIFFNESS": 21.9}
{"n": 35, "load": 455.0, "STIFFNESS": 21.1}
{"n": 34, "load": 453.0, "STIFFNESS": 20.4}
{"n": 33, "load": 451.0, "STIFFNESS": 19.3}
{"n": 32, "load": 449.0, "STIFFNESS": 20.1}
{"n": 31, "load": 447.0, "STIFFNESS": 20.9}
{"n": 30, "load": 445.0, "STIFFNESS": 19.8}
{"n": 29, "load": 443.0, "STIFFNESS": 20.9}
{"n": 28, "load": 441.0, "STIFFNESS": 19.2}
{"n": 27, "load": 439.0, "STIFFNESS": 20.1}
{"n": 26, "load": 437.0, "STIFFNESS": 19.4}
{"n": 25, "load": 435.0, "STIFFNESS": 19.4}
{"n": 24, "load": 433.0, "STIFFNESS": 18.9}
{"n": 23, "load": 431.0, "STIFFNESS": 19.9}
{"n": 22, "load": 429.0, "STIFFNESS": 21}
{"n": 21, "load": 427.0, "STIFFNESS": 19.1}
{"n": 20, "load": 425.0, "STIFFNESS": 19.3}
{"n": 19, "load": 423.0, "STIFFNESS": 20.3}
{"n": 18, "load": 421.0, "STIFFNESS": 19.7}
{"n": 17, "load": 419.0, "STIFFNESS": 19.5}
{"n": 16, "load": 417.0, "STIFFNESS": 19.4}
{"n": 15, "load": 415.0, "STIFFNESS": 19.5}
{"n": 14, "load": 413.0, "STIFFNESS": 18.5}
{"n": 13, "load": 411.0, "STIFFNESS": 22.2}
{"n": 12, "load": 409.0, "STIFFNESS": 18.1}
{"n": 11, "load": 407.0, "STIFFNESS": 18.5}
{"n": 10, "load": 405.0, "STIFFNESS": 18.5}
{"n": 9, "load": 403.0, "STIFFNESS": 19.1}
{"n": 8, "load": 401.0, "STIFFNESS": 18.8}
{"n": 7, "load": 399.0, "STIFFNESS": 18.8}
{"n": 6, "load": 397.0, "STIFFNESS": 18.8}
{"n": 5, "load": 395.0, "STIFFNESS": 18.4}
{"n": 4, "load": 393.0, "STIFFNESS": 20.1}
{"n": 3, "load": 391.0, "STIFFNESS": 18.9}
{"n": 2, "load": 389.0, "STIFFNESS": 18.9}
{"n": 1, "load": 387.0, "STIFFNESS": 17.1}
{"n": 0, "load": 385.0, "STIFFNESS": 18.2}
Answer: -4.5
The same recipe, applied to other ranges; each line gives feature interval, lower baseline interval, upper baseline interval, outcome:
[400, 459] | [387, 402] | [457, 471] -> 5.89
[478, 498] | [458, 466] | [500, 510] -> 4.74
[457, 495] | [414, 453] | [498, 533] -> -0.25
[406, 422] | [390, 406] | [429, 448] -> -0.10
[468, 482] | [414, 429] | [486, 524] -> -1.01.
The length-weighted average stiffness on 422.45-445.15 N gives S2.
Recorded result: 19.8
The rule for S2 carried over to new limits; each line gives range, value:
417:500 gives 20.5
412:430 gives 19.6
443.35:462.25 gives 21.3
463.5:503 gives 20.3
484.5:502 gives 18.3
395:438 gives 19.3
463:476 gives 25.1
